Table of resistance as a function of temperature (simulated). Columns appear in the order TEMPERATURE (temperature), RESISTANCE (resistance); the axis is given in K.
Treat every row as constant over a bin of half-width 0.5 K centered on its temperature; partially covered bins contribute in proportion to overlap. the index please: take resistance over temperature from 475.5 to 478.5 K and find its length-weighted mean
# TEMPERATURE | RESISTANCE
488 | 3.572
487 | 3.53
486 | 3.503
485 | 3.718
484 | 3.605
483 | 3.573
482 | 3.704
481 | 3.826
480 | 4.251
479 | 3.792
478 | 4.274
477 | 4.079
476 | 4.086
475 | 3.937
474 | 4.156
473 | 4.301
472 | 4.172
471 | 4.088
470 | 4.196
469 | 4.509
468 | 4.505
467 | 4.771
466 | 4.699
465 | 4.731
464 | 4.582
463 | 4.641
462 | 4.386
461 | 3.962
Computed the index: 4.15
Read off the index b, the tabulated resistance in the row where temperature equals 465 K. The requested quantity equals 4.731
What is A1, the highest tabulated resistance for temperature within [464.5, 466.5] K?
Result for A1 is 4.731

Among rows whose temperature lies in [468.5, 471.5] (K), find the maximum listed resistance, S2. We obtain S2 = 4.509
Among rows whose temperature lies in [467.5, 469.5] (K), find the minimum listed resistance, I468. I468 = 4.505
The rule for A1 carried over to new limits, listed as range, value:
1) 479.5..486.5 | 4.251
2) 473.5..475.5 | 4.156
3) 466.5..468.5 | 4.771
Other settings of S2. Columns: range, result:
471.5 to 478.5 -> 4.301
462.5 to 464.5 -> 4.641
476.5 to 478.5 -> 4.274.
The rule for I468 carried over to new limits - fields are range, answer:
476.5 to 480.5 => 3.792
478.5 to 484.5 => 3.573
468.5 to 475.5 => 3.937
